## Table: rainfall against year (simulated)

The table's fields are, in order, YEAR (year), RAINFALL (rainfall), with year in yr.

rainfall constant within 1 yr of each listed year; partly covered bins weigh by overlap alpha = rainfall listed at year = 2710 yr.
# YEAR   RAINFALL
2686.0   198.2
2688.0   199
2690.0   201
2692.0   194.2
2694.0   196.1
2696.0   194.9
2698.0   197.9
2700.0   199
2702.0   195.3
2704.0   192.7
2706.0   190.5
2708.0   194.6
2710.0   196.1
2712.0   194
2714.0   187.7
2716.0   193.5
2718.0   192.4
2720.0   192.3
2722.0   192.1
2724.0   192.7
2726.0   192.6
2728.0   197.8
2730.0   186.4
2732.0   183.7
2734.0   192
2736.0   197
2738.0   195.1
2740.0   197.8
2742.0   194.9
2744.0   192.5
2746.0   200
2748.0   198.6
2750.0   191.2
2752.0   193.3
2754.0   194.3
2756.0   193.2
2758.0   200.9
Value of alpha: 196.1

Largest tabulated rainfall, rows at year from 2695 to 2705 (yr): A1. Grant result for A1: 199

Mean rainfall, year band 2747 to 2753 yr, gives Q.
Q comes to 194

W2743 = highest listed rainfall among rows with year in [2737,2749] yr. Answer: 200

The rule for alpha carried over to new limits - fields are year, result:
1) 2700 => 199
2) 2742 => 194.9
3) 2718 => 192.4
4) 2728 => 197.8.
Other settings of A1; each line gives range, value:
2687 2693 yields 201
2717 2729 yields 197.8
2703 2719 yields 196.1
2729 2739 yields 197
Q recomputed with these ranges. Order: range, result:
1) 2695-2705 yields 196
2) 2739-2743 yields 196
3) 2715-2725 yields 193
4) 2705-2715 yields 193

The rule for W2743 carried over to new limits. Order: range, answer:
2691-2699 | 197.9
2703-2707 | 192.7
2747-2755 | 198.6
